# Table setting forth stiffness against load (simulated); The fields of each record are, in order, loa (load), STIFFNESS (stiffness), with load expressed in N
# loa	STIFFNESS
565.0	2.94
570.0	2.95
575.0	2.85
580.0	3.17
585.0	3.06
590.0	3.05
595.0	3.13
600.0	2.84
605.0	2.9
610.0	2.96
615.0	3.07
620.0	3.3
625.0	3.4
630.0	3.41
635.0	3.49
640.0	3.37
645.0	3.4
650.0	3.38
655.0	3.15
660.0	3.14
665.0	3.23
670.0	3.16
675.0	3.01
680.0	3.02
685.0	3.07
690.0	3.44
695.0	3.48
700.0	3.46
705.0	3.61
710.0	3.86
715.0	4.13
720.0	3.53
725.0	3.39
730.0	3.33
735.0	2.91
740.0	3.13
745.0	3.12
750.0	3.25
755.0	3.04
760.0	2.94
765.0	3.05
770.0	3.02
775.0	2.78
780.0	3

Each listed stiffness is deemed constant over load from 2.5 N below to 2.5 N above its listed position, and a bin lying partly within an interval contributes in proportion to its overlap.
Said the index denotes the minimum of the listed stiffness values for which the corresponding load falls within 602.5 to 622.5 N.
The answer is 2.9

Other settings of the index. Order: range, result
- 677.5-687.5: 3.02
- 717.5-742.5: 2.91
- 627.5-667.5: 3.14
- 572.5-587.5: 2.85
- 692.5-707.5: 3.46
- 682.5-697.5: 3.07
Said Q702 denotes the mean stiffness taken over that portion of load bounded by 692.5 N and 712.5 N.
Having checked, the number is 3.6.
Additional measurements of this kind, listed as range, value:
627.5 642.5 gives 3.42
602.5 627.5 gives 3.13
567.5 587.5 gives 3.01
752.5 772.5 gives 3.01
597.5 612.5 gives 2.9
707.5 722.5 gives 3.84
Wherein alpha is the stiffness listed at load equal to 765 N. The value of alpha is 3.05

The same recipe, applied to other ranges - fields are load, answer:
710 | 3.86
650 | 3.38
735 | 2.91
